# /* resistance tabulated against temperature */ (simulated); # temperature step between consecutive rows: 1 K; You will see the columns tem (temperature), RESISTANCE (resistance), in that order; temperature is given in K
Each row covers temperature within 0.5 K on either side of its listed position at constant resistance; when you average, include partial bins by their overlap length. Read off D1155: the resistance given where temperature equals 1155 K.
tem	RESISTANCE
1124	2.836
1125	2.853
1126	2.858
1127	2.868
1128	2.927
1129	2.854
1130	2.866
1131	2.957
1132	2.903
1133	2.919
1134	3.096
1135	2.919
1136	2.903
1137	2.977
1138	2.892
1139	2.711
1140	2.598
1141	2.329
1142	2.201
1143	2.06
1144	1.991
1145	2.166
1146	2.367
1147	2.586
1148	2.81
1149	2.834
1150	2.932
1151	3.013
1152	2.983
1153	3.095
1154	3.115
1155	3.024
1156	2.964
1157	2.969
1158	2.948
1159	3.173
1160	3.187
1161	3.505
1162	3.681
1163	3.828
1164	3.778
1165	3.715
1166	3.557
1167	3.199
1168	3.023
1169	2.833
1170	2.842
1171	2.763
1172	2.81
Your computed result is 3.024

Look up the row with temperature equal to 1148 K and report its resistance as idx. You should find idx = 2.81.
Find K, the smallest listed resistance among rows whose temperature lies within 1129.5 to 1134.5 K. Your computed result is 2.866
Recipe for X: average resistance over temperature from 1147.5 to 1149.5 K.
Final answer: 2.82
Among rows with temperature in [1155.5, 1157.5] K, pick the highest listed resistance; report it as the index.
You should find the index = 2.969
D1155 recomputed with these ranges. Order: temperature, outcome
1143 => 2.06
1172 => 2.81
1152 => 2.983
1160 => 3.187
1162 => 3.681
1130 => 2.866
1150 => 2.932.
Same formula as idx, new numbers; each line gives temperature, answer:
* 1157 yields 2.969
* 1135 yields 2.919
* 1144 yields 1.991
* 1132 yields 2.903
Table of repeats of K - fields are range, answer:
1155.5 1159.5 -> 2.948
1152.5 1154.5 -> 3.095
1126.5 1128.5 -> 2.868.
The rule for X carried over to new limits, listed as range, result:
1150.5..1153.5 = 3.03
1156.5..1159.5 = 3.03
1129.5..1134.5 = 2.95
